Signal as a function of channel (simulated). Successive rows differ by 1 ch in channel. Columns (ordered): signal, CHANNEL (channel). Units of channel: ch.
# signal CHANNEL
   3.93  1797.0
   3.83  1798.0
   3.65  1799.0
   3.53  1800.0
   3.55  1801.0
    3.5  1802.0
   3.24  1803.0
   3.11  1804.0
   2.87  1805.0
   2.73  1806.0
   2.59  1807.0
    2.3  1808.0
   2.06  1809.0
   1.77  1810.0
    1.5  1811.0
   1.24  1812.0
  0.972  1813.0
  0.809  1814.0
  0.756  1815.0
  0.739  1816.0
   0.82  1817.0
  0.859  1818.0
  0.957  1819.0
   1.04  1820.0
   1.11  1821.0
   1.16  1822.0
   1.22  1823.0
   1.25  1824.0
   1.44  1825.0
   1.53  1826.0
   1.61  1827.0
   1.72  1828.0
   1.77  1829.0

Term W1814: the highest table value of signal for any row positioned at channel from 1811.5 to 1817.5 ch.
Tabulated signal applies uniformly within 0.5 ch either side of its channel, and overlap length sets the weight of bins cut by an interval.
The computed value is 1.24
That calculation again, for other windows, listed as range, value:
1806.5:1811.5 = 2.59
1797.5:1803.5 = 3.83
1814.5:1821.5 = 1.11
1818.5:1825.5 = 1.44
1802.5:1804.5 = 3.24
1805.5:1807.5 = 2.73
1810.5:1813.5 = 1.5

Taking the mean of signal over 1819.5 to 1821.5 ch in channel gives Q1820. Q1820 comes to 1.08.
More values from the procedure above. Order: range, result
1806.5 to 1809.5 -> 2.32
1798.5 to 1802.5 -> 3.56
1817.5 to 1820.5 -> 0.952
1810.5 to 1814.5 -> 1.13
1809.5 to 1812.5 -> 1.5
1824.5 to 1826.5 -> 1.48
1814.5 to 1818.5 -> 0.793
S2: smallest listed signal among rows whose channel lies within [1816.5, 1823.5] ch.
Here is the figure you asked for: 0.82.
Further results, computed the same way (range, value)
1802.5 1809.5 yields 2.06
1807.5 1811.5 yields 1.5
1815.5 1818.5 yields 0.739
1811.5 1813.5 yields 0.972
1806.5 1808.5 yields 2.3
